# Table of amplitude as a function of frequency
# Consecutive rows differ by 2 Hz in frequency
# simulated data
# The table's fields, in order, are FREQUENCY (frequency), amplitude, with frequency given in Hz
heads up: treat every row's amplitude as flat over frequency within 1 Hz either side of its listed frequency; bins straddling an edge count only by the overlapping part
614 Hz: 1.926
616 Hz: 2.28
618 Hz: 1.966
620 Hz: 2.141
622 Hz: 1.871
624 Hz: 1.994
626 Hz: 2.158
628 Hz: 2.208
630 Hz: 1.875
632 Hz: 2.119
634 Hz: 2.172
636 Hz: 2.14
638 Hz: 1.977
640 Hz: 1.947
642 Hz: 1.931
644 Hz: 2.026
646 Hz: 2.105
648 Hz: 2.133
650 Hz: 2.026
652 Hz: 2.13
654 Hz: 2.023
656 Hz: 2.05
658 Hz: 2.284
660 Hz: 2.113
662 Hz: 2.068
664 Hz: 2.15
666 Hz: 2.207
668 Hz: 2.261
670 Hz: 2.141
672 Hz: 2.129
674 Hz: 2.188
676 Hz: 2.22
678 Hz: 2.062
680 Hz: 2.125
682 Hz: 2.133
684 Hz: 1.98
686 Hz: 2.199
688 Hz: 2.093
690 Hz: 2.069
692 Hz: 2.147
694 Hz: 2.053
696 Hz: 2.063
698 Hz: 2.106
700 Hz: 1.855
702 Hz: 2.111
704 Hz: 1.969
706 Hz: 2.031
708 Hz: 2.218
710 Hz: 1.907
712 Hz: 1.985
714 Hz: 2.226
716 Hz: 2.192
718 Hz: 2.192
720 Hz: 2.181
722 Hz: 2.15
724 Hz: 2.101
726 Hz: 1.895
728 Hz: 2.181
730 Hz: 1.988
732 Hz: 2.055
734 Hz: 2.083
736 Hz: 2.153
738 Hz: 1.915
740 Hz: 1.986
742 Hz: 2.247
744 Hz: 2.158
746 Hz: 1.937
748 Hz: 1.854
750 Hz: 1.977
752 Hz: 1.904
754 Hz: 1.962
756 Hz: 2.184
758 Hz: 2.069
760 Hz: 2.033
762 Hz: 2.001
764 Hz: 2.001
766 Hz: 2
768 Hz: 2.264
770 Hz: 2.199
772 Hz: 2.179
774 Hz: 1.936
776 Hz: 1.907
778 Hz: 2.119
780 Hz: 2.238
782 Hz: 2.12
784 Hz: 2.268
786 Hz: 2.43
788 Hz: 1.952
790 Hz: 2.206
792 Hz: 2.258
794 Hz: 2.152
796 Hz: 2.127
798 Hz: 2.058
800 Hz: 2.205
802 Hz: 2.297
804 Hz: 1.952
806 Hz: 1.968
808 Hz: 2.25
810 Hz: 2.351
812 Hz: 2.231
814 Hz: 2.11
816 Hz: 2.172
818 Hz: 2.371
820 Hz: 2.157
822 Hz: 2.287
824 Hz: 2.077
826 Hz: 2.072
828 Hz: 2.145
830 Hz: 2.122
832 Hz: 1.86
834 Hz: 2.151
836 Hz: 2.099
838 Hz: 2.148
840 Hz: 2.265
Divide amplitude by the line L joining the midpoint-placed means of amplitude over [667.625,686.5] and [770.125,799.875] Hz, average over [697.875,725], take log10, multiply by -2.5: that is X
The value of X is 0.03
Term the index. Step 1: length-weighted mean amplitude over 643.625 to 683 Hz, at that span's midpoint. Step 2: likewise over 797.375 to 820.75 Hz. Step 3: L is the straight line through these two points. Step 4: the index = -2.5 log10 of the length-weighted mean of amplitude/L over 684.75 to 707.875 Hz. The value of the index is 0.04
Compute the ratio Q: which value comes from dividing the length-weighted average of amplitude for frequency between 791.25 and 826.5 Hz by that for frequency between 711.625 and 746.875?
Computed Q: 1.0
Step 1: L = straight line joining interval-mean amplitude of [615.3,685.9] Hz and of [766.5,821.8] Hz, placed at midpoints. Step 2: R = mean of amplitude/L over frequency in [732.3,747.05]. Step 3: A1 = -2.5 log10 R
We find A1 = 0.04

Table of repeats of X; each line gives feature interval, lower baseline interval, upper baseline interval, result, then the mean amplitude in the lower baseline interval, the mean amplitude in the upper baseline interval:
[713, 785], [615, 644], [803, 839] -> 0.01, 2.05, 2.14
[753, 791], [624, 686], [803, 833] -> 0.01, 2.1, 2.14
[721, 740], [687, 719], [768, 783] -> 0.02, 2.08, 2.11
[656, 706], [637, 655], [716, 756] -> -0.04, 2.03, 2.06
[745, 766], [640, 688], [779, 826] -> 0.09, 2.11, 2.18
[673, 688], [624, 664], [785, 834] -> -0.02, 2.08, 2.16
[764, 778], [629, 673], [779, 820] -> 0.05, 2.09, 2.19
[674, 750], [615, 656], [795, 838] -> 0.01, 2.06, 2.15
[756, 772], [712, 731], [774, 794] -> 0.02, 2.12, 2.15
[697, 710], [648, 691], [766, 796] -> 0.05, 2.13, 2.15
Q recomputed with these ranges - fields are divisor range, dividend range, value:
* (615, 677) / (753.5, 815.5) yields 1.02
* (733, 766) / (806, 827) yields 1.08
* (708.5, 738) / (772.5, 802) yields 1.03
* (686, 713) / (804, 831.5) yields 1.05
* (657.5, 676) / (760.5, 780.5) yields 0.96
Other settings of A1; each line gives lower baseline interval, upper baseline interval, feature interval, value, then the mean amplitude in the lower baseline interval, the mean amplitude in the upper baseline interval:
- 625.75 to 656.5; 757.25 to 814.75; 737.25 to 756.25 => 0.057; 2.06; 2.13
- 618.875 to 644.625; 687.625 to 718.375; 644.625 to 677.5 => -0.042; 2.04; 2.07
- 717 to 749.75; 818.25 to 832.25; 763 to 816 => -0.021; 2.07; 2.13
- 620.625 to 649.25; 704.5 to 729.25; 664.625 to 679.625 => -0.050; 2.05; 2.1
